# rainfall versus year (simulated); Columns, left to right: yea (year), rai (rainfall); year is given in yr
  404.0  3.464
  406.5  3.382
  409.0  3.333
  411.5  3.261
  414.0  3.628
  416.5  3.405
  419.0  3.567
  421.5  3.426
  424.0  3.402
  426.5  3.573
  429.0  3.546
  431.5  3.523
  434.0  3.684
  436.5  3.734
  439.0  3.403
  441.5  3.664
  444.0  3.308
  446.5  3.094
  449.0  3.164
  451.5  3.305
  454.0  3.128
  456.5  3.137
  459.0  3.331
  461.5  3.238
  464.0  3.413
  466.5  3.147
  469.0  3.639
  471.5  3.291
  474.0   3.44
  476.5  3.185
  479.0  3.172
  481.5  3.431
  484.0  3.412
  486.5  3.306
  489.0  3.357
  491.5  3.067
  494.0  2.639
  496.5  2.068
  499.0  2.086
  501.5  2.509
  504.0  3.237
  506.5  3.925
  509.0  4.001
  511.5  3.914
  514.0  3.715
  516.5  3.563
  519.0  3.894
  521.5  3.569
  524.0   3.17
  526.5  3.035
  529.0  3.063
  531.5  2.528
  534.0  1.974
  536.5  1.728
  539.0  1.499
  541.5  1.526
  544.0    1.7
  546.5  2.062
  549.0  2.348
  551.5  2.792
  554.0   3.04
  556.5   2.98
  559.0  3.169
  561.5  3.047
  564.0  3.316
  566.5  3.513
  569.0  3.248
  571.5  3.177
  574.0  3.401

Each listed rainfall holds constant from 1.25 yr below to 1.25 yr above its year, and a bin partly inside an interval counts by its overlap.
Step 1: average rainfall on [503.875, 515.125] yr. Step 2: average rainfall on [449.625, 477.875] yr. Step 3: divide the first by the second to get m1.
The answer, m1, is 1.16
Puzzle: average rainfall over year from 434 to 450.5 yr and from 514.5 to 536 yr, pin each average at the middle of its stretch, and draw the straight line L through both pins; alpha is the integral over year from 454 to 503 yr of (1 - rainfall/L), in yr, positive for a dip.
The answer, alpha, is 2.55 yr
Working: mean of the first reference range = 3.42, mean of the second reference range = 3.07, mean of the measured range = 3.1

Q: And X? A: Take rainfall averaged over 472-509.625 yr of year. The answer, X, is 3.11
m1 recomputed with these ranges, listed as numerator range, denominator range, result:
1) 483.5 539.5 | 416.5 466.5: 0.89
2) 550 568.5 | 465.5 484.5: 0.93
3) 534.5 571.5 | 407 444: 0.74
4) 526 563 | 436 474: 0.73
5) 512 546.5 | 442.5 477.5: 0.82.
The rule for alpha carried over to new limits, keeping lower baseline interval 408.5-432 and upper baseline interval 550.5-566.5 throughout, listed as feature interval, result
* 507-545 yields 3.64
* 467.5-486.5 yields -0.25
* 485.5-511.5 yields 1.57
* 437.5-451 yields 0.28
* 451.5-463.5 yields 0.49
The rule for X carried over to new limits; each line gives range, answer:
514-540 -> 2.86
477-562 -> 2.9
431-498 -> 3.26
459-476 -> 3.35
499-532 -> 3.36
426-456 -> 3.42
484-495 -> 3.14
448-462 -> 3.22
